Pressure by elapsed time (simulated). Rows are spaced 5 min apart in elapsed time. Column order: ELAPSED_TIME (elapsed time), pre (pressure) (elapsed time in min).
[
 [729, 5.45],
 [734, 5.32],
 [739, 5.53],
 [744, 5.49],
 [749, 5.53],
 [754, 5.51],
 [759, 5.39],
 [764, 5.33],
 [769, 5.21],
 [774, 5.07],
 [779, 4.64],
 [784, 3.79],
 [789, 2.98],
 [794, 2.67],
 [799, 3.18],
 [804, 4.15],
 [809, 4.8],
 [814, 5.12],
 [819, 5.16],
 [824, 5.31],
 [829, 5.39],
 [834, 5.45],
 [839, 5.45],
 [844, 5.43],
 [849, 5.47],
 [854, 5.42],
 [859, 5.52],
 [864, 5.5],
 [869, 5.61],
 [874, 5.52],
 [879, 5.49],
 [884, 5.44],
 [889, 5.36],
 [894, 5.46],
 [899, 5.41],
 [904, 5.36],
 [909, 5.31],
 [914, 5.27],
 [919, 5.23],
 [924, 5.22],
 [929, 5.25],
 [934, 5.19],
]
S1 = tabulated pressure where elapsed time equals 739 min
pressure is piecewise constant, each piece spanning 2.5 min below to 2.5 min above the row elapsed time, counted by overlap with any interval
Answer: 5.53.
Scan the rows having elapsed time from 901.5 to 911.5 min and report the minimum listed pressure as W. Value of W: 5.31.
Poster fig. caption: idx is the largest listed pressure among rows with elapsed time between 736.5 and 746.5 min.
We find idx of 5.53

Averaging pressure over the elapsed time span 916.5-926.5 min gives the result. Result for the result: 5.22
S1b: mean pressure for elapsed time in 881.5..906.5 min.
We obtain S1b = 5.41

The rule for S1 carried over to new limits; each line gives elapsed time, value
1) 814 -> 5.12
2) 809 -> 4.8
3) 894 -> 5.46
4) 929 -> 5.25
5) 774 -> 5.07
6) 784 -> 3.79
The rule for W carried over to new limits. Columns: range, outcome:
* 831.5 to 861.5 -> 5.42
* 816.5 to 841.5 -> 5.16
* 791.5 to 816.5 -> 2.67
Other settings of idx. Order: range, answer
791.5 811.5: 4.8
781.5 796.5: 3.79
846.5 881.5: 5.61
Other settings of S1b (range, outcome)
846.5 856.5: 5.45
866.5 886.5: 5.52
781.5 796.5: 3.15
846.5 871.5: 5.5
